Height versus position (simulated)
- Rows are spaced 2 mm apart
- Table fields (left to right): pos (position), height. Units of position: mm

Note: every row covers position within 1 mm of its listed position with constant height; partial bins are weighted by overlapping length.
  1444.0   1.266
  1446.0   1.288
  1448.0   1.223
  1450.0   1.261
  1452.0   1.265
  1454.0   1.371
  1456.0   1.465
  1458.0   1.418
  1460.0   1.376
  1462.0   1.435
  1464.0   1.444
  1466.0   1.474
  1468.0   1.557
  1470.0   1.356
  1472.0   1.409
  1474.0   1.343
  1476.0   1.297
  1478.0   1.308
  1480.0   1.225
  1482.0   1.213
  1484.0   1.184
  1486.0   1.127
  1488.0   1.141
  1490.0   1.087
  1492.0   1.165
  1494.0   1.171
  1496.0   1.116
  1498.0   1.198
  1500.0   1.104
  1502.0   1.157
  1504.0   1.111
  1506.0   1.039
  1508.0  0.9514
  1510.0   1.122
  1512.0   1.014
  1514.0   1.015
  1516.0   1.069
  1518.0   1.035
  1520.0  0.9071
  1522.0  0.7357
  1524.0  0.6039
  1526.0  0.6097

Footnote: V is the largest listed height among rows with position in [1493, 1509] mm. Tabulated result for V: 1.198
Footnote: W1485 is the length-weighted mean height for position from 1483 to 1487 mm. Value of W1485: 1.16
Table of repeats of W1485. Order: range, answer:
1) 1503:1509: 1.03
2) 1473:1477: 1.32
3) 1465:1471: 1.46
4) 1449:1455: 1.3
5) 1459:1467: 1.43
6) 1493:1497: 1.14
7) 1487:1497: 1.14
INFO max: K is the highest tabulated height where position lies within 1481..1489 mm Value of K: 1.213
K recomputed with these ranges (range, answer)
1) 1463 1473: 1.557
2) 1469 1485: 1.409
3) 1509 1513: 1.122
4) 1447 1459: 1.465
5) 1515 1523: 1.069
